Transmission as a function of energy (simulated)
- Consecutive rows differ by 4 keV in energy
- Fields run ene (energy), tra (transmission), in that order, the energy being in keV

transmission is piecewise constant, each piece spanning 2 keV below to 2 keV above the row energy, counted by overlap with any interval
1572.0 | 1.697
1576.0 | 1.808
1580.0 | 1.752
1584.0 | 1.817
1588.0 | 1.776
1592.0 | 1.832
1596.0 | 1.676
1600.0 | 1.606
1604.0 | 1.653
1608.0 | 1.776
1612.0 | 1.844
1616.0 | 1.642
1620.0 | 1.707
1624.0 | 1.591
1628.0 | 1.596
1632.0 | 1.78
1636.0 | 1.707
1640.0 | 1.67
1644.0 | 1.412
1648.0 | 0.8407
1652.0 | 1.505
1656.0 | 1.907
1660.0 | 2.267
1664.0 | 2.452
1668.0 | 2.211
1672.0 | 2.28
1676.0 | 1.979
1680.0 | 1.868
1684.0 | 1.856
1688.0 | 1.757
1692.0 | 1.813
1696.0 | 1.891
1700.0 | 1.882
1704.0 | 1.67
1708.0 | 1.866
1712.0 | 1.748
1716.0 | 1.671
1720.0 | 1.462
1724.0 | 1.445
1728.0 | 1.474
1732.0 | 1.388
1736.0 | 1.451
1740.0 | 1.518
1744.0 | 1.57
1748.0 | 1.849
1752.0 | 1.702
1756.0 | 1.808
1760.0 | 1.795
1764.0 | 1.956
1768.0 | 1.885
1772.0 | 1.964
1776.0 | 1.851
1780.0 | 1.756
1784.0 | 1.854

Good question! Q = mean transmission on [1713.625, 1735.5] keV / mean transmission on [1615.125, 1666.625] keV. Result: 0.87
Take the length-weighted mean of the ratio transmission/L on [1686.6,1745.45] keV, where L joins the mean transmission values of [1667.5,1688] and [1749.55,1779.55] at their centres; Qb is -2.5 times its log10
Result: 0.18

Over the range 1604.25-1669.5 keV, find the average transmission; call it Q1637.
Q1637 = 1.74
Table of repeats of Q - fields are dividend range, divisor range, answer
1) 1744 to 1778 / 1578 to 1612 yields 1.05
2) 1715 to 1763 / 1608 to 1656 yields 1.00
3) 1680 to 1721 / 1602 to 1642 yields 1.05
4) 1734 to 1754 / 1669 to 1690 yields 0.83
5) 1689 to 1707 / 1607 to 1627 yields 1.07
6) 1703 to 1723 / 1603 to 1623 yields 0.97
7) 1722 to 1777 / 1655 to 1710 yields 0.85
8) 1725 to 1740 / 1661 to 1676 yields 0.64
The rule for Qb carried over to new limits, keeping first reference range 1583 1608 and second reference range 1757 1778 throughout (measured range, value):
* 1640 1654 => 0.328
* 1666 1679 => -0.186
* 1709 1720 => 0.098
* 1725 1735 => 0.277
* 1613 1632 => 0.058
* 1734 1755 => 0.148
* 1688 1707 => 0.006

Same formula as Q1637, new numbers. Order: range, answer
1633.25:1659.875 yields 1.57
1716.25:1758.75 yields 1.58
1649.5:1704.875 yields 1.95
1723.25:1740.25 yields 1.45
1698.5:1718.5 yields 1.76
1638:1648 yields 1.4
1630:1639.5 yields 1.73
